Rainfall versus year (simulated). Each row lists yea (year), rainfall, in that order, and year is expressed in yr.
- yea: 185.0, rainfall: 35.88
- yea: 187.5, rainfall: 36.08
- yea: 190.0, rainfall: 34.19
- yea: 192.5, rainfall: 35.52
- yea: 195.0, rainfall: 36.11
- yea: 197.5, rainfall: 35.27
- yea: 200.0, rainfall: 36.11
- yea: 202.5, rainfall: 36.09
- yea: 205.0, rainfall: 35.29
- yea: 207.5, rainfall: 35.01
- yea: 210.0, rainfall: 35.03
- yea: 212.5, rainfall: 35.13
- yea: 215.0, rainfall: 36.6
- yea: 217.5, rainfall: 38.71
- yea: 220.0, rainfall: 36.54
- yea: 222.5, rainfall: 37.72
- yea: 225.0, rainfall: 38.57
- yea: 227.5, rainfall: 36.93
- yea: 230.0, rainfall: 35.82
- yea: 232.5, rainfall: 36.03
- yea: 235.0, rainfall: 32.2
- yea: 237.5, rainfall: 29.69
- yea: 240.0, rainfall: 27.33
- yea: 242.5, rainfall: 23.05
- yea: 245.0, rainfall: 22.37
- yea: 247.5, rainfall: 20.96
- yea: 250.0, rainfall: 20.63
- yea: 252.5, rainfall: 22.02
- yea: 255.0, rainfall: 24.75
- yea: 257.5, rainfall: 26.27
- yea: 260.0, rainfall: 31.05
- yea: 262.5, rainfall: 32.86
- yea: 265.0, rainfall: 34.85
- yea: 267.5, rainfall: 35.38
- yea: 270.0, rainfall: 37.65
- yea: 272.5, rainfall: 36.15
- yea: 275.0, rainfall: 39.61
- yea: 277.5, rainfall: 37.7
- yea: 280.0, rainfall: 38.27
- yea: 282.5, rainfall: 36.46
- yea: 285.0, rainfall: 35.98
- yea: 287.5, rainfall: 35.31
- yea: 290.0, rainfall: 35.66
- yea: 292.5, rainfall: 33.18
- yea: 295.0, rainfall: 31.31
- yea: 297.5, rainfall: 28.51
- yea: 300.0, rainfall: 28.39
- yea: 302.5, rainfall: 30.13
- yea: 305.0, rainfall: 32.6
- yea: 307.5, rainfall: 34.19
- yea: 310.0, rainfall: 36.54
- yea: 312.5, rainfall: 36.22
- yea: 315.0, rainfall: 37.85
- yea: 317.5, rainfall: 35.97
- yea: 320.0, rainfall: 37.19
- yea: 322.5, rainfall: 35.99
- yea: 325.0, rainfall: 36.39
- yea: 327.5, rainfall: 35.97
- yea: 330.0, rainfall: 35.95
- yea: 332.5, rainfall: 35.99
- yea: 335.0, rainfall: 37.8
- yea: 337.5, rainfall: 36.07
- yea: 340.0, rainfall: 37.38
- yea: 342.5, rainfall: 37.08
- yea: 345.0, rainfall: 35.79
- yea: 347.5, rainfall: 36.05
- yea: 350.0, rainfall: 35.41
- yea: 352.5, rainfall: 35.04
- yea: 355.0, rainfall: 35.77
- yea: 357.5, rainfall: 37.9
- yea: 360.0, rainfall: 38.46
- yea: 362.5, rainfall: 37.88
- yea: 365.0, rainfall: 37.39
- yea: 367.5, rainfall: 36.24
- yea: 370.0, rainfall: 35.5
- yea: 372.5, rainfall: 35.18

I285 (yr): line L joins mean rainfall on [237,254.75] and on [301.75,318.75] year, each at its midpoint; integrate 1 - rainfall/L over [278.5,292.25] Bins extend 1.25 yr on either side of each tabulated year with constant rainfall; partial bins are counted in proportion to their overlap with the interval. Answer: -2.5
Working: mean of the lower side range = 23.5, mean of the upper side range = 34.9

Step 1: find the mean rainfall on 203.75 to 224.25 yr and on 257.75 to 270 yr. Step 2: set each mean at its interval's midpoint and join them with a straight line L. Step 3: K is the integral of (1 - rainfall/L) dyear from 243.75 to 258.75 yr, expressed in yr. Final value 5.0 yr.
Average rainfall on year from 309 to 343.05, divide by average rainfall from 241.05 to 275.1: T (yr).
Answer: 1.27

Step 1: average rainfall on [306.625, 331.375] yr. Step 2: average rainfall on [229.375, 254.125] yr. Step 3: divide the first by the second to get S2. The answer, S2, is 1.4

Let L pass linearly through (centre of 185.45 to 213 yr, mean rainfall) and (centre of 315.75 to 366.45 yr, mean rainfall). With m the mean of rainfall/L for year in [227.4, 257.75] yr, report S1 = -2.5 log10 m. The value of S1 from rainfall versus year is 0.30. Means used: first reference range 35.5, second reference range 36.6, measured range 27.2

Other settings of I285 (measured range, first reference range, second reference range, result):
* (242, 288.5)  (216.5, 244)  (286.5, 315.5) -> 3.1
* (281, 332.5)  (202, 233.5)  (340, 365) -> 2.9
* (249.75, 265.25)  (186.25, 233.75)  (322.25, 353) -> 3.7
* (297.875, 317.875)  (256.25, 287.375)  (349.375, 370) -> 1.2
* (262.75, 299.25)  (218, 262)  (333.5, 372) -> -3.5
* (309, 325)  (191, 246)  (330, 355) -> -0.4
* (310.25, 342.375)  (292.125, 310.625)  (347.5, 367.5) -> -2.6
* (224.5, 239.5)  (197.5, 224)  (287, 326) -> 0.6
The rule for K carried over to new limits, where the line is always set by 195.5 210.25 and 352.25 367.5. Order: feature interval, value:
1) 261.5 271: 0.3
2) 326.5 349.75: 0.3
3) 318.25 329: 0.1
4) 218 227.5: -0.5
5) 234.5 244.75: 2.5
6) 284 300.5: 1.7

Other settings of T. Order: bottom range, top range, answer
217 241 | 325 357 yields 1.04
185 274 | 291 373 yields 1.08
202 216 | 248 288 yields 0.92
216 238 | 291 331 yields 0.95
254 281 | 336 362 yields 1.07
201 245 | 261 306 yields 1.01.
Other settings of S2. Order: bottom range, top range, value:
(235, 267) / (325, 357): 1.35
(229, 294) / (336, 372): 1.16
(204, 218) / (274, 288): 1.04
